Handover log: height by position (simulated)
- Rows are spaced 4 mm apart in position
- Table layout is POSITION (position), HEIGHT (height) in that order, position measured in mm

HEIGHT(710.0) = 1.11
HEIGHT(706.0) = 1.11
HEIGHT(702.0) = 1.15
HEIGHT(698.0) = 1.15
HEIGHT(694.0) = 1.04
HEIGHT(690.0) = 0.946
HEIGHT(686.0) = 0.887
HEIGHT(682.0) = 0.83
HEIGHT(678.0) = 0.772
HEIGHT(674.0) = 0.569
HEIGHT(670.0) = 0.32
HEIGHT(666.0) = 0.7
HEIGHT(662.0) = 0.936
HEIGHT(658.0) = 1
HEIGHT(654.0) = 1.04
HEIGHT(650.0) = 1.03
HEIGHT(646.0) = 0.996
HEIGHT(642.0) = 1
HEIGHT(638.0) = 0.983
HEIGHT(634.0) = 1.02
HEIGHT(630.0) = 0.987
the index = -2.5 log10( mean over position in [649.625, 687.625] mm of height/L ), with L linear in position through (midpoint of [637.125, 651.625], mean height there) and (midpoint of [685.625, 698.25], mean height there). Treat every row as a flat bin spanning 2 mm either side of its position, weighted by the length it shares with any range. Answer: 0.25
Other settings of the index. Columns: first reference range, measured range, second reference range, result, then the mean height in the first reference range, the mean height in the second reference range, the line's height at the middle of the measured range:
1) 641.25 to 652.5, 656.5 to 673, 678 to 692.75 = 0.31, 1.01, 0.88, 0.95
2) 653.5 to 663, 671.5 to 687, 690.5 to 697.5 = 0.35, 0.99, 1.04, 1.02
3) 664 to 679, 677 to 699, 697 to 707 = -0.07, 0.578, 1.14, 0.881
